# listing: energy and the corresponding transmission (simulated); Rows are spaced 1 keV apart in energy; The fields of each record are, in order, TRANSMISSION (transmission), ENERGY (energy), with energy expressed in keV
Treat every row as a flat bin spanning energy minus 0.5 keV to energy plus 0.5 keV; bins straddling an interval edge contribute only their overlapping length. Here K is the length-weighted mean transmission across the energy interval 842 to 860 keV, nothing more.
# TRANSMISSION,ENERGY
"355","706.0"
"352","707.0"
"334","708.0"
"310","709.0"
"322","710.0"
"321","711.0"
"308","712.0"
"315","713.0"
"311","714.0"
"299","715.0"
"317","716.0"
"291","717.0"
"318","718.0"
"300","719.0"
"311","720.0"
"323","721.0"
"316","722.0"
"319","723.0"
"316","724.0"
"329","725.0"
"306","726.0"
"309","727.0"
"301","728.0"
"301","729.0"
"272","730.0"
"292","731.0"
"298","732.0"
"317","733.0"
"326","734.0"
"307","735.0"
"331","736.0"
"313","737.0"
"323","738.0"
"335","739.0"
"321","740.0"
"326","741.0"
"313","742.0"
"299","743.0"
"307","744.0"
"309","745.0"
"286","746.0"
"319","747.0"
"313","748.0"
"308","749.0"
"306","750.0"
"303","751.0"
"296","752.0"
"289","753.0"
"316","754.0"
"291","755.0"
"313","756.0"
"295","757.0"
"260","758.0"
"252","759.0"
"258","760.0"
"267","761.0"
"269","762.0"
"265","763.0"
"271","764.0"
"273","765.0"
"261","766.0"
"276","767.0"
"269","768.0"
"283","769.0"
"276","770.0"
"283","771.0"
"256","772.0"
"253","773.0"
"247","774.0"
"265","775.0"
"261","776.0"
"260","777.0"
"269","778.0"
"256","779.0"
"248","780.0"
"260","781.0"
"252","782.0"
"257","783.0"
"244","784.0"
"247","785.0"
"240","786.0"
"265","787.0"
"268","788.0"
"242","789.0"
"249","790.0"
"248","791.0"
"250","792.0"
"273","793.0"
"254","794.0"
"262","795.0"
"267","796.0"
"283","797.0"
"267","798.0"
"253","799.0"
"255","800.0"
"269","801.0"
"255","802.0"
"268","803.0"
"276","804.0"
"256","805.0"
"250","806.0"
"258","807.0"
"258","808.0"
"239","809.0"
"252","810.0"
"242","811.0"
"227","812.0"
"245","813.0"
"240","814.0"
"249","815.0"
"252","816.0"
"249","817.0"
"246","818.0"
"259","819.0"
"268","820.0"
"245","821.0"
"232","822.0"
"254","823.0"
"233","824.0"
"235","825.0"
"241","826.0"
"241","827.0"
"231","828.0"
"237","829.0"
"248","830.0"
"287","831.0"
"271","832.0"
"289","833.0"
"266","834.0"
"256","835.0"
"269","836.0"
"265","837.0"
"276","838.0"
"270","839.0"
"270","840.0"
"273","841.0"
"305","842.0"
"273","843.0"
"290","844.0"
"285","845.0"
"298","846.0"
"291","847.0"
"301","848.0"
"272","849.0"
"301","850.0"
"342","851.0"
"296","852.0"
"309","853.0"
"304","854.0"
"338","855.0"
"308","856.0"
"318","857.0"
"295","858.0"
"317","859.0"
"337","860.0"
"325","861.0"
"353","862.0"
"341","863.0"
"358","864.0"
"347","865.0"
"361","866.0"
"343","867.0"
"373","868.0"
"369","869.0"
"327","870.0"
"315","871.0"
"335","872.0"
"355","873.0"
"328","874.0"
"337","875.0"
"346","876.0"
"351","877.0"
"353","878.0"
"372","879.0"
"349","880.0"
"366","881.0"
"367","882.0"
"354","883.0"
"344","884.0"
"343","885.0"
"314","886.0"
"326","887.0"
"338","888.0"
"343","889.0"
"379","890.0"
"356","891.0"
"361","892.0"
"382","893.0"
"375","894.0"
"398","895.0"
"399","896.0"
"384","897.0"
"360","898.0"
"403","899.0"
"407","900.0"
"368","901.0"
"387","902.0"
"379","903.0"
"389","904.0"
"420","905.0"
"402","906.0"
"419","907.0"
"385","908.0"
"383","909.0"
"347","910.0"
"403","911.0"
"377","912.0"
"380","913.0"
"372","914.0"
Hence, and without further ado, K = 303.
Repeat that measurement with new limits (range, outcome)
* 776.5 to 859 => 265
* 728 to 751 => 310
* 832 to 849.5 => 279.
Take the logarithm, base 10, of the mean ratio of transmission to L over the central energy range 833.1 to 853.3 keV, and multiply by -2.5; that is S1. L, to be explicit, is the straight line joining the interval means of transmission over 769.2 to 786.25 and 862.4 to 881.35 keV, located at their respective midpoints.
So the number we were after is 0.129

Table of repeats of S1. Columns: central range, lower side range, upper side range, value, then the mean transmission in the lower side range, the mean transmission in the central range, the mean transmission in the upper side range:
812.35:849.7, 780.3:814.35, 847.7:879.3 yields 0.125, 255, 263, 332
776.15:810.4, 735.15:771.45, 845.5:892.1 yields 0.195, 294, 257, 335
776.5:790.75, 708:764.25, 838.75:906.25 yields 0.240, 304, 254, 341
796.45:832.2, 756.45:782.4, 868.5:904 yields 0.193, 265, 252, 360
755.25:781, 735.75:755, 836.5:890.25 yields 0.171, 310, 268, 325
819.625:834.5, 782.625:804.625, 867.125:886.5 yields 0.170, 259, 252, 347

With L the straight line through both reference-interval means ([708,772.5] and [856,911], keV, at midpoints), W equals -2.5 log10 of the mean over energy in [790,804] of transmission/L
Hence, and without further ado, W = 0.229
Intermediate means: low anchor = 300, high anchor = 359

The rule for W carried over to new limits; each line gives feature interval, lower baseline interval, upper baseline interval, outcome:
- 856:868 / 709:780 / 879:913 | 0.06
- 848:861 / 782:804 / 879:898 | 0.04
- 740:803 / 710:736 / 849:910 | 0.18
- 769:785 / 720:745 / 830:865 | 0.18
